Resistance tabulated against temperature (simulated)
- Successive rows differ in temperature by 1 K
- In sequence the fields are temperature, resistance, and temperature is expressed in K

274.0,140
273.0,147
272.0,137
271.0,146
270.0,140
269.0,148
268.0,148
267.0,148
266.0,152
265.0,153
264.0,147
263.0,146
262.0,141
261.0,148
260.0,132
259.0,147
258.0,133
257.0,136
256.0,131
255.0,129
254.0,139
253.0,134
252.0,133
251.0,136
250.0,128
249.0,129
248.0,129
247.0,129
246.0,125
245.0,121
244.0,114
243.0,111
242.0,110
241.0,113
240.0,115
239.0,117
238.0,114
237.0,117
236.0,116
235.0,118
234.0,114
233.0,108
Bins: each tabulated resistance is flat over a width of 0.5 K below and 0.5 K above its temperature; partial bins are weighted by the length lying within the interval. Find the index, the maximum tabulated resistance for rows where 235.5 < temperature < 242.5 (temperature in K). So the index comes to 117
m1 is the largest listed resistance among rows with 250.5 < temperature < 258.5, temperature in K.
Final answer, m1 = 139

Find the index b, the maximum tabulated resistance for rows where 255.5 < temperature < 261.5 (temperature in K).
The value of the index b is 148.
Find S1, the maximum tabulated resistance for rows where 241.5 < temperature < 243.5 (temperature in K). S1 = 111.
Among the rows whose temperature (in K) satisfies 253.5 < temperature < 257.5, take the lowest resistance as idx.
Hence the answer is 129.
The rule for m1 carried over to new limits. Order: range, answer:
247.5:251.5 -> 136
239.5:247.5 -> 129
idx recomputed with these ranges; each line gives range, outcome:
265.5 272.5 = 137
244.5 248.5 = 121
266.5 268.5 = 148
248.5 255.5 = 128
